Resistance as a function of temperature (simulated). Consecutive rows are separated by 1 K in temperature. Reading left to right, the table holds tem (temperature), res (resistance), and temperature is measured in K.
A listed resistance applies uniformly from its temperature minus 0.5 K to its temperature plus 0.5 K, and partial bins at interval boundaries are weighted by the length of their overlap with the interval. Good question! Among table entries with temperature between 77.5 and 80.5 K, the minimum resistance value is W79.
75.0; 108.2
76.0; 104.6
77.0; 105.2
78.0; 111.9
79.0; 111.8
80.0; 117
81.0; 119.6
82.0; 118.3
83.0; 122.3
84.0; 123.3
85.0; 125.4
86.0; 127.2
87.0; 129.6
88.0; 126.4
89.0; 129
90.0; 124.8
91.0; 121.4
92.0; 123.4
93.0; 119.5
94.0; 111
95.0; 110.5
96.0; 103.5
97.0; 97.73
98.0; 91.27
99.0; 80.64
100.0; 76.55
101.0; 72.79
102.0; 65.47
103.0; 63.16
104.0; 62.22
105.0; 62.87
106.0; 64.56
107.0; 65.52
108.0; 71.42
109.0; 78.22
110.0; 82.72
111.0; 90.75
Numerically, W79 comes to 111.8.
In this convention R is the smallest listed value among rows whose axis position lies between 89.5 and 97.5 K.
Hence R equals 97.73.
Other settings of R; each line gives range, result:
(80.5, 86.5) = 118.3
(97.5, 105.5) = 62.22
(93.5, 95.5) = 110.5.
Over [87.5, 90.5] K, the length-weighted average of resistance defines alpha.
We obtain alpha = 127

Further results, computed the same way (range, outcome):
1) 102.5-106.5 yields 63.2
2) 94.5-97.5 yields 104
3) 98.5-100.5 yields 78.6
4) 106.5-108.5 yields 68.5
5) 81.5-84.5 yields 121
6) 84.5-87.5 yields 127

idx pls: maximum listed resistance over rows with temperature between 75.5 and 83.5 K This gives 122.3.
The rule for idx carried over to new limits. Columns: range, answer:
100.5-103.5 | 72.79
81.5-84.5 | 123.3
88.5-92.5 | 129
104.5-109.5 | 78.22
